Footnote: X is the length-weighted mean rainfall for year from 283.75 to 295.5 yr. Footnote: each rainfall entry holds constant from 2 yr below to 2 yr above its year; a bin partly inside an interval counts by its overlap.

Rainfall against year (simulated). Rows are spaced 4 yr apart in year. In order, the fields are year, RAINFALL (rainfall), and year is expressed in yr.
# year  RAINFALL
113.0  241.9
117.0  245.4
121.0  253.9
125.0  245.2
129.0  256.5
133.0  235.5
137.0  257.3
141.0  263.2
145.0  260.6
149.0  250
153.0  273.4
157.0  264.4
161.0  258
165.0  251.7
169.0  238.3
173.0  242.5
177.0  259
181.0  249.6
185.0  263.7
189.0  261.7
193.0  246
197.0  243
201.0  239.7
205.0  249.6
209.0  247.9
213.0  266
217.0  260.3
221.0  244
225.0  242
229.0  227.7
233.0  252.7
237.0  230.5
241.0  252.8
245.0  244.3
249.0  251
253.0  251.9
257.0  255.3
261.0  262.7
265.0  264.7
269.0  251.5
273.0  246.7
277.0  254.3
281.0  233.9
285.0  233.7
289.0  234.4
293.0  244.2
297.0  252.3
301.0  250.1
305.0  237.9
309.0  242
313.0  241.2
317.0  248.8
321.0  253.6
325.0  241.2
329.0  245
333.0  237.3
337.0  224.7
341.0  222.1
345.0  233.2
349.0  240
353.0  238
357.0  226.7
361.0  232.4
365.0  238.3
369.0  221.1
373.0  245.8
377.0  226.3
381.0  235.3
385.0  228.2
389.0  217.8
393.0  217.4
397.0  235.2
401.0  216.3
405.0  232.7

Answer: 238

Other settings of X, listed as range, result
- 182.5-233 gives 249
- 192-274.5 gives 249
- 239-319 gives 248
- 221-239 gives 239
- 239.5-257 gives 251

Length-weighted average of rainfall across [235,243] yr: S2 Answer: 242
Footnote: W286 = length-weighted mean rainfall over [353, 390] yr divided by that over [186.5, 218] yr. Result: 0.92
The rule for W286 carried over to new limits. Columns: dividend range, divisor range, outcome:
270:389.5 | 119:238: 0.95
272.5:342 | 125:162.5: 0.94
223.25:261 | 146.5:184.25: 0.97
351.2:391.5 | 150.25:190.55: 0.90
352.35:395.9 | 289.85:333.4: 0.94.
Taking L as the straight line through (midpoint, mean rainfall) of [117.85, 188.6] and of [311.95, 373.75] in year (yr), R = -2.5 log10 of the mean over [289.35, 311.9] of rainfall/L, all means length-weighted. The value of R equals -0.02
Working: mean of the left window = 254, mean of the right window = 237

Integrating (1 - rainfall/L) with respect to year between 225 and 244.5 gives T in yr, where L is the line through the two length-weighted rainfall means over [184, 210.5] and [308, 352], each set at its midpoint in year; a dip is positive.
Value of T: 0.43 yr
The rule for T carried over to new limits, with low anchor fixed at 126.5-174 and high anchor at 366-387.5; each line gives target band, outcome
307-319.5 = -0.3 yr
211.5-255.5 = -0.3 yr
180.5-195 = -0.3 yr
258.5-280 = -1.1 yr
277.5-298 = 0.0 yr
